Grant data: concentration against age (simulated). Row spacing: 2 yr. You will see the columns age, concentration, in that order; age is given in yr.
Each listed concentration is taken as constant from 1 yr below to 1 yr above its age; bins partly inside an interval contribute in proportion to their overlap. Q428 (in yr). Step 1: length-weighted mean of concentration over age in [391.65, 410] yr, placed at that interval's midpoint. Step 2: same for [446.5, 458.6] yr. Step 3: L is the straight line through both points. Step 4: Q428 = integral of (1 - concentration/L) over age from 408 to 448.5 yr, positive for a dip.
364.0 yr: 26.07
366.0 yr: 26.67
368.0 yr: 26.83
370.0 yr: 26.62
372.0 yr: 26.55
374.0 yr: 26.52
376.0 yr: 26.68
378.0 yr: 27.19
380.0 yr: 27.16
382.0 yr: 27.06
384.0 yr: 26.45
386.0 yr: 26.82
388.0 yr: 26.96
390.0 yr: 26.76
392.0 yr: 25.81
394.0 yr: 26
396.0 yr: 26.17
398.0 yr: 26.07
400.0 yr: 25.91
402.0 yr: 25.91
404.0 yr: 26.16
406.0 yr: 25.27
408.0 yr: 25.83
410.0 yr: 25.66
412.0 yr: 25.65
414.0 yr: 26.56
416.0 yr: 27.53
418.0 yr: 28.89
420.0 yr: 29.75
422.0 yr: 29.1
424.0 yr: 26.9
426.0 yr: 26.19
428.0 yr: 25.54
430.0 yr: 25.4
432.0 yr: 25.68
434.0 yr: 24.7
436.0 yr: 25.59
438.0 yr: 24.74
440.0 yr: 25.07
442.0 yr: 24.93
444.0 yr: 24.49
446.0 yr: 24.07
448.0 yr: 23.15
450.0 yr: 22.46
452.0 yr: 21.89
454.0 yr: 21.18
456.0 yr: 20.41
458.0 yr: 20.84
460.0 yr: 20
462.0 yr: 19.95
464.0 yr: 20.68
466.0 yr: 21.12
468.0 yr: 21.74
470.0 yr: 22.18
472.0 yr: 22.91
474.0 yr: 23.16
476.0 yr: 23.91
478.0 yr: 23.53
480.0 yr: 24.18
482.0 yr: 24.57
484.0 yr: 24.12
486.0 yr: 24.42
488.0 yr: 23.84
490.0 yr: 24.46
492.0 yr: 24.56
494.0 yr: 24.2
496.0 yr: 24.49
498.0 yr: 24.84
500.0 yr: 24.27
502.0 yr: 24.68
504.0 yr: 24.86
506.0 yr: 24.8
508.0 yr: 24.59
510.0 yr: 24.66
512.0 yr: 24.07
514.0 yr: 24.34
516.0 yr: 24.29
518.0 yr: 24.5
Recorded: -3.9 yr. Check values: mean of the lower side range 25.9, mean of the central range 26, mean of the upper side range 21.8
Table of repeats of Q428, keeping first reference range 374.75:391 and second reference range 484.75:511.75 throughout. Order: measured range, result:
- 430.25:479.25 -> 4.8 yr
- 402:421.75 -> -0.4 yr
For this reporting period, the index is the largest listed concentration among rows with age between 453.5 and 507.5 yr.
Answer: 24.86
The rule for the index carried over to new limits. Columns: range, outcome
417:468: 29.75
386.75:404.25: 26.96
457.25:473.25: 22.91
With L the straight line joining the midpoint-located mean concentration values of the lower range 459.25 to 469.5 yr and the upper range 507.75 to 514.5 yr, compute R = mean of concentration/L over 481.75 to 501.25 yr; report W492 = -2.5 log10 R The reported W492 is -0.069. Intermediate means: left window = 20.8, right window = 24.4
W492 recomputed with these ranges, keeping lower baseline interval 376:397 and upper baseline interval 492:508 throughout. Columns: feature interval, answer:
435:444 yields 0.03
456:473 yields 0.19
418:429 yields -0.07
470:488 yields 0.05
